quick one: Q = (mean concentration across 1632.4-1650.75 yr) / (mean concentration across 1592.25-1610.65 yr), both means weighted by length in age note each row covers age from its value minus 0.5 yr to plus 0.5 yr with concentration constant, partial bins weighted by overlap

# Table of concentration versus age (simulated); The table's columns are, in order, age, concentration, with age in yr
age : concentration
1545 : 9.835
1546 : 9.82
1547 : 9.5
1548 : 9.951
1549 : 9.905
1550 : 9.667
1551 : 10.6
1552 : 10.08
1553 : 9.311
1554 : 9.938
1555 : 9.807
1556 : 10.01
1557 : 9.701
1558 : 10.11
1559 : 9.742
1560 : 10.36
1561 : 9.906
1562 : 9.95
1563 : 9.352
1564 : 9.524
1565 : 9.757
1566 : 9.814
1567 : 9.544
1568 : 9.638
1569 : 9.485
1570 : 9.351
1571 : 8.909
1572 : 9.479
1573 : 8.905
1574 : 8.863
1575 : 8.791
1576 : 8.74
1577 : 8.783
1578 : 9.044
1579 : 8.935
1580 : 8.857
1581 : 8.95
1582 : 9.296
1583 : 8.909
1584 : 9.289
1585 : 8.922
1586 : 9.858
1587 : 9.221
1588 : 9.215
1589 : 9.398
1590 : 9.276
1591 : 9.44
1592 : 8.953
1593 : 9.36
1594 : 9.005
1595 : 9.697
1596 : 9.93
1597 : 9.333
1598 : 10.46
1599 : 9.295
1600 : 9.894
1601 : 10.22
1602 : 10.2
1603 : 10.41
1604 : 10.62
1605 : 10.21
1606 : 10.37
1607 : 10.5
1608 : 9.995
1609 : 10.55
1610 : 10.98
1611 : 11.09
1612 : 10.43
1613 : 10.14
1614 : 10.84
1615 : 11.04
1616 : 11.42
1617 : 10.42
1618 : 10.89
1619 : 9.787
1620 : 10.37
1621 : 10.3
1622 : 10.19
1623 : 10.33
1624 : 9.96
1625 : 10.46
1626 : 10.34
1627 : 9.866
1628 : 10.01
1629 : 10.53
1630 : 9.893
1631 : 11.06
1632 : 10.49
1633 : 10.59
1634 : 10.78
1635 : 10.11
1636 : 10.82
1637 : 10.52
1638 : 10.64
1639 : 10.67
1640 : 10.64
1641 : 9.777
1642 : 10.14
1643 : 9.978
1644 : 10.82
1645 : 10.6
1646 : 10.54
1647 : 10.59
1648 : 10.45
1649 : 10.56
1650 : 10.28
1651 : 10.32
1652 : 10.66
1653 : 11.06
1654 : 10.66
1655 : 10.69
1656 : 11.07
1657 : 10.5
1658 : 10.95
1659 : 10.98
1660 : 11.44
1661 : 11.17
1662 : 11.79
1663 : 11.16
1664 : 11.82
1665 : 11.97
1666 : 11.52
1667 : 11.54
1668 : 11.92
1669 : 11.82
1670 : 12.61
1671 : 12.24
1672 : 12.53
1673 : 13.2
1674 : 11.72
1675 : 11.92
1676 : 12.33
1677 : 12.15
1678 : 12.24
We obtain 1.04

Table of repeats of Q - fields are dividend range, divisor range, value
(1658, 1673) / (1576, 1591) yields 1.29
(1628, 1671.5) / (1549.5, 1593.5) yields 1.15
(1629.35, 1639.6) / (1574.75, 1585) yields 1.18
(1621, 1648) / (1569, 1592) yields 1.14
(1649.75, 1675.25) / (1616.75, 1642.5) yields 1.10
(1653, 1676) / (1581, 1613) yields 1.18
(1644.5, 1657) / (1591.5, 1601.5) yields 1.10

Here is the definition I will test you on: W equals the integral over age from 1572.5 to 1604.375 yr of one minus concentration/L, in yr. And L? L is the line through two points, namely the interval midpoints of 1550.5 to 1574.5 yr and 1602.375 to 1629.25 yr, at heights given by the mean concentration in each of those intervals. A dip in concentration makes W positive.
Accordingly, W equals 2.2 yr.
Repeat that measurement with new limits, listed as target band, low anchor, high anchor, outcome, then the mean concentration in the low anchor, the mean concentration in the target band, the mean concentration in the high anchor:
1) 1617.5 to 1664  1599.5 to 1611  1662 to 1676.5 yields 3.0 yr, 10.4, 10.6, 12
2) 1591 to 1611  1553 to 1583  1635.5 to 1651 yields -0.3 yr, 9.42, 10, 10.5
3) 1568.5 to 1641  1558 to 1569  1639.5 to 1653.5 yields 1.4 yr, 9.76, 9.92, 10.5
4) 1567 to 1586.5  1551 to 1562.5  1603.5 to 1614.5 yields 2.0 yr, 9.93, 9.12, 10.5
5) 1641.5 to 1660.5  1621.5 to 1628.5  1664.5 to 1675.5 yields 1.1 yr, 10.2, 10.6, 12.1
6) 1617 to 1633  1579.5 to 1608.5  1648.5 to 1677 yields 0.2 yr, 9.62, 10.3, 11.5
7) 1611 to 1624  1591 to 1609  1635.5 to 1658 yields -0.5 yr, 9.91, 10.5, 10.6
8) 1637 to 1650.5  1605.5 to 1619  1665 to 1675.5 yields 1.2 yr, 10.6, 10.4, 12.1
